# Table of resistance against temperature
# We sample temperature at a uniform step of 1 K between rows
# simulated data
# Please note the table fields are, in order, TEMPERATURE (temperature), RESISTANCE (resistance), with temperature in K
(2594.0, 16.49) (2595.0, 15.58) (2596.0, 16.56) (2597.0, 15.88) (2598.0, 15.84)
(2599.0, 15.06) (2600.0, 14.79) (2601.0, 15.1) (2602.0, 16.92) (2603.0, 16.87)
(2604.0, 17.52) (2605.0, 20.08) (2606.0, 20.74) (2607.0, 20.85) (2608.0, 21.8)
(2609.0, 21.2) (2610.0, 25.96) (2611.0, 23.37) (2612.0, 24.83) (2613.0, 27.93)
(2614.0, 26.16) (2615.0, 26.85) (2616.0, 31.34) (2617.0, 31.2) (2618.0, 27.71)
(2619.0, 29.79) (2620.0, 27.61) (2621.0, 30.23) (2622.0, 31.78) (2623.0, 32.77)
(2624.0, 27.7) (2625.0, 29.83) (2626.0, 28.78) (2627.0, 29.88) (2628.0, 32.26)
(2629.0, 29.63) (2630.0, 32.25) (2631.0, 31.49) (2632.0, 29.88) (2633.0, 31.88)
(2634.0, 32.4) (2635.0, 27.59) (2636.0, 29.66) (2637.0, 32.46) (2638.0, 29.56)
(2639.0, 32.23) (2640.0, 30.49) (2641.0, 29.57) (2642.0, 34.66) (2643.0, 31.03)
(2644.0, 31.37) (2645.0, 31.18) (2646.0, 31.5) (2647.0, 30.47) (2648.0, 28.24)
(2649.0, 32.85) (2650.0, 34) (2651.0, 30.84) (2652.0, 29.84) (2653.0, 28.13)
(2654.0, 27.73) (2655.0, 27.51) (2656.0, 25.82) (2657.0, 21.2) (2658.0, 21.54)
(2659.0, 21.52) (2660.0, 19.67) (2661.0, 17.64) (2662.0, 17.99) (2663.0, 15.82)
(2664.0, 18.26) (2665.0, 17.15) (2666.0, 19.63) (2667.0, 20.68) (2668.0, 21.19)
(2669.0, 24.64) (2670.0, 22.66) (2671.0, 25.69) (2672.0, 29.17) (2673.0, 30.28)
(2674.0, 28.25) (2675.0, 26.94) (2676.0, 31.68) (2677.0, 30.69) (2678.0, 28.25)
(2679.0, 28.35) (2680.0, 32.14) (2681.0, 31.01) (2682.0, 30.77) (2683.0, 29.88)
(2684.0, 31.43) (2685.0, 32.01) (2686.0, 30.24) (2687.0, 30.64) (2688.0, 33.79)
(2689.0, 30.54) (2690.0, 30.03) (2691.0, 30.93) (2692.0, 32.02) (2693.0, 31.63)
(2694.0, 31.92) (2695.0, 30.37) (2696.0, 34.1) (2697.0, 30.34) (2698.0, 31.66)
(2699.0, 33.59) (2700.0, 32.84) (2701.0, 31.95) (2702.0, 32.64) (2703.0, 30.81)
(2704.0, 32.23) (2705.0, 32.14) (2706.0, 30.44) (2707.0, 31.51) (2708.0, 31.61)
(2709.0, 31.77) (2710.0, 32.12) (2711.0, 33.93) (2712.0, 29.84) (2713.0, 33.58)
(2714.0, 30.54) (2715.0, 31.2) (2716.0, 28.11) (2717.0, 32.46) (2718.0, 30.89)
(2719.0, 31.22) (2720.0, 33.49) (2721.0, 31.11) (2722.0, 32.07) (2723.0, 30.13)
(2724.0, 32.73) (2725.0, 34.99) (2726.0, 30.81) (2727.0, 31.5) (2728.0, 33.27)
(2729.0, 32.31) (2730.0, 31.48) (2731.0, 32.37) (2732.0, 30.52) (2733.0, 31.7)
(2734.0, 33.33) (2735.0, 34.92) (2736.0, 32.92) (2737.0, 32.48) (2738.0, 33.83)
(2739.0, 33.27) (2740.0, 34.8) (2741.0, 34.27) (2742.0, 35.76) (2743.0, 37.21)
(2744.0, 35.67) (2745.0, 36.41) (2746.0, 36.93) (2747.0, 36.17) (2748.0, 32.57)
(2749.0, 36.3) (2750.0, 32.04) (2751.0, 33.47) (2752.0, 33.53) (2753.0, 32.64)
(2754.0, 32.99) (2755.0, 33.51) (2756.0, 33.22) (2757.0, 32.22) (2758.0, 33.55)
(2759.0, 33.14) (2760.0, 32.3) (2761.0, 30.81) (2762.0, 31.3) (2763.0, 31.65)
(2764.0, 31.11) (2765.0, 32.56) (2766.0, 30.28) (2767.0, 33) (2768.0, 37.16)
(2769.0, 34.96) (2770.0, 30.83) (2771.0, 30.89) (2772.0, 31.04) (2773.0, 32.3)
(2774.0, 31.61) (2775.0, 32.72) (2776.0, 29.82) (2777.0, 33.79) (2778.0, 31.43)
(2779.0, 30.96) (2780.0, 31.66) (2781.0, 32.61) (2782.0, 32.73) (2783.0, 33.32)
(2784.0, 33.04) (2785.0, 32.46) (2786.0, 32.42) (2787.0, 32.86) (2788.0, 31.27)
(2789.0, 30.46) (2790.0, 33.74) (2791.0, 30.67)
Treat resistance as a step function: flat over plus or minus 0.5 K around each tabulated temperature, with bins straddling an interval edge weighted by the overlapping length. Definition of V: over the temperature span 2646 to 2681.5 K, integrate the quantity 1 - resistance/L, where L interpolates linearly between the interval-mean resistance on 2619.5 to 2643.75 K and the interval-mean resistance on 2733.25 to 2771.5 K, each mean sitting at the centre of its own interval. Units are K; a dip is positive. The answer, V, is 6.43 K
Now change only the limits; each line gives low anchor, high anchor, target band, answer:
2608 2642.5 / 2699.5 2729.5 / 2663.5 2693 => 2.7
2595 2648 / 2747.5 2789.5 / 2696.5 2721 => -1.4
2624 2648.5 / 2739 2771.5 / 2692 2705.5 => 0.1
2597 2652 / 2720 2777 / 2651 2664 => 2.6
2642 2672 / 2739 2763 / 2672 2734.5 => -4.1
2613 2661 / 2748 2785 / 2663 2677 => 2.7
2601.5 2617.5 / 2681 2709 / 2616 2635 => -4.2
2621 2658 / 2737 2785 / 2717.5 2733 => 0.2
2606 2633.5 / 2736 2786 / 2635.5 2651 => -1.2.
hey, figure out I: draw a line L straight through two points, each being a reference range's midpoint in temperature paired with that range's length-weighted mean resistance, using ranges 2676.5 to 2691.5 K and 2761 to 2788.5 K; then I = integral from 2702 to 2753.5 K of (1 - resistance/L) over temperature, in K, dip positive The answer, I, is -2.2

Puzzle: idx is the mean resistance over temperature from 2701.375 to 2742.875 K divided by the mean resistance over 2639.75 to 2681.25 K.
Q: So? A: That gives 1.22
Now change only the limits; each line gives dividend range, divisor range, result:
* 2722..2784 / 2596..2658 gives 1.22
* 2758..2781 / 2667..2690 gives 1.11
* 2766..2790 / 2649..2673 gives 1.36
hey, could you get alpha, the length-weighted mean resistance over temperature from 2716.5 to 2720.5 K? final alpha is 32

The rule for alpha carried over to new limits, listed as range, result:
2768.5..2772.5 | 31.9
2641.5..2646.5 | 31.9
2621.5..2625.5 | 30.5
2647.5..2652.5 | 31.2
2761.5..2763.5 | 31.5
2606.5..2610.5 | 22.5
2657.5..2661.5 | 20.1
